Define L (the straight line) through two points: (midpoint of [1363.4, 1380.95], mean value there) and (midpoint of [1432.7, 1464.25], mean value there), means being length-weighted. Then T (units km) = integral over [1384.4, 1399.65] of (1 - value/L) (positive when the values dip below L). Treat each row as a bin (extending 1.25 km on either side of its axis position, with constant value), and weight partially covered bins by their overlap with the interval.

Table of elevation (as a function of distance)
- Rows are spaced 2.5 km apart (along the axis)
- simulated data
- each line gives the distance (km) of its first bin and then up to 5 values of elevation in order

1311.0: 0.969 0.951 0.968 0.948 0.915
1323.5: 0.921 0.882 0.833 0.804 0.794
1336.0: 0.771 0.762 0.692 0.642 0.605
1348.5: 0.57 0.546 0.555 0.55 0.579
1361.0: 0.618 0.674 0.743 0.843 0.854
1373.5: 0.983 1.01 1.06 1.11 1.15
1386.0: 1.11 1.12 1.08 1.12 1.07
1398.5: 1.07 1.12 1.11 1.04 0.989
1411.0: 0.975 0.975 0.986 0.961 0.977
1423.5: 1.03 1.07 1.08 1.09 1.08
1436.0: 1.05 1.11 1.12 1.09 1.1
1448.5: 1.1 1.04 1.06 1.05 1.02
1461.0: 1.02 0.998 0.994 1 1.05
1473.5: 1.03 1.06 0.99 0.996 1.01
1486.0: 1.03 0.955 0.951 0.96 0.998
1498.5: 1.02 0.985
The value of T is -2.3 km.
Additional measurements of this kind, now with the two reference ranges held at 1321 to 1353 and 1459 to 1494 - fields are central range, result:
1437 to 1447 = -1.8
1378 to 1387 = -3.1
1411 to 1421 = -1.0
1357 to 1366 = 1.7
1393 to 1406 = -3.5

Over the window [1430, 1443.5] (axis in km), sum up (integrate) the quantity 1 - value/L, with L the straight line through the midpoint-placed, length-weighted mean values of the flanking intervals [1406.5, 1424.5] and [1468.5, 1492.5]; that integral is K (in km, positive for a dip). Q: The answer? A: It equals -1.3 km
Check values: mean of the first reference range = 0.986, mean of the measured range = 1.09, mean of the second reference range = 1.01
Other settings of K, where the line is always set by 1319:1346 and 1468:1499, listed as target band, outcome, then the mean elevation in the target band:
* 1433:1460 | -3.4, 1.07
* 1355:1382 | 0.9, 0.82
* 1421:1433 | -1.7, 1.06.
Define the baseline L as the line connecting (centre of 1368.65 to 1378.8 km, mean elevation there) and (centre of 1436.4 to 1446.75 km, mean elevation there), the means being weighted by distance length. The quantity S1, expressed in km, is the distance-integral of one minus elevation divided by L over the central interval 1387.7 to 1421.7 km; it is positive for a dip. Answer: -0.8 km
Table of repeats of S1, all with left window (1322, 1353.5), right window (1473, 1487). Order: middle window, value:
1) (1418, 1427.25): -1.14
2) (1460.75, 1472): -0.23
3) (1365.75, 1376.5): -1.26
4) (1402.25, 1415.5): -2.16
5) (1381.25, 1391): -3.43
